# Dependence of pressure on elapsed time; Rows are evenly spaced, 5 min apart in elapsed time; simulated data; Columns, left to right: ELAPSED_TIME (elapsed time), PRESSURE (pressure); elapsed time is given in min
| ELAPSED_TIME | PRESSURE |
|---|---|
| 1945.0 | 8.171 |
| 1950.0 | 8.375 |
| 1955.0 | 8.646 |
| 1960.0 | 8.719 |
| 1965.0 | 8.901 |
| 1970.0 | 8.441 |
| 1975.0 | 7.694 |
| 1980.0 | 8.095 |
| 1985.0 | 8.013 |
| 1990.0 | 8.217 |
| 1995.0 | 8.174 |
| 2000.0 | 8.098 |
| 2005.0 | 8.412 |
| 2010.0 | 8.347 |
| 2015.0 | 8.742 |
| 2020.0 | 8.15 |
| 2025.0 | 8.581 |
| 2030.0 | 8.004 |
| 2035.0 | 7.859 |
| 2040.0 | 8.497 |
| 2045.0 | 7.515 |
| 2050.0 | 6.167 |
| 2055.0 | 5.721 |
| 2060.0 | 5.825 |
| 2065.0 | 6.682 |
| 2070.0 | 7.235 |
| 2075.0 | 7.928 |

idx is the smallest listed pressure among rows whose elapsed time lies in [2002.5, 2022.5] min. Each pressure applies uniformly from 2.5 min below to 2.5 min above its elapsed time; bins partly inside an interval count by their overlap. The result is 8.15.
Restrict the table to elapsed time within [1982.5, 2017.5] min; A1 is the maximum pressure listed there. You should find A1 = 8.742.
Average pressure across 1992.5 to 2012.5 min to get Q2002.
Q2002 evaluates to 8.26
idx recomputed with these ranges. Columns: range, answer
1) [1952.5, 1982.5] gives 7.694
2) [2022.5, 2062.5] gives 5.721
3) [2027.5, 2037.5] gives 7.859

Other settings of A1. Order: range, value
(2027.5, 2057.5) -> 8.497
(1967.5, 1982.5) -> 8.441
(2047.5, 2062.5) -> 6.167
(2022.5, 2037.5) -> 8.581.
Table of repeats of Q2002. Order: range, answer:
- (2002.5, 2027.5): 8.45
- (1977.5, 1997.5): 8.12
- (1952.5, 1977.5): 8.48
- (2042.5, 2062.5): 6.31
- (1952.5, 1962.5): 8.68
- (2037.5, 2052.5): 7.39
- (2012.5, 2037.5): 8.27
